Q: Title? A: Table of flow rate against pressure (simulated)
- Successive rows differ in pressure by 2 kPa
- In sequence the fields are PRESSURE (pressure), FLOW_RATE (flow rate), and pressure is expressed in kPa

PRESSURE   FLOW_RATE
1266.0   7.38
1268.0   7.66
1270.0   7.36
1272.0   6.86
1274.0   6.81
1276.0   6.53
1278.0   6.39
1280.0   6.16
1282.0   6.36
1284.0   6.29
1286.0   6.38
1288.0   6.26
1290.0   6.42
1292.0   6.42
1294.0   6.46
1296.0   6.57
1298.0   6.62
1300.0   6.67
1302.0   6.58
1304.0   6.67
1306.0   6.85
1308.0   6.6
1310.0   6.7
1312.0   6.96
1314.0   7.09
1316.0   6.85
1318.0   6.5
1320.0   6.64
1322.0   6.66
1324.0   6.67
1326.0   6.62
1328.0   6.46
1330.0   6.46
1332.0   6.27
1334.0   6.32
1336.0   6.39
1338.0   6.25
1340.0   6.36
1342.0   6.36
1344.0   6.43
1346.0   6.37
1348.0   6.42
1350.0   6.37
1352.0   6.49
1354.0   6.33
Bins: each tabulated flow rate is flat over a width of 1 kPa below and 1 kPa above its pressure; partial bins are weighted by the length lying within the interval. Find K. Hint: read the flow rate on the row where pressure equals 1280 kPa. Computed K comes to 6.16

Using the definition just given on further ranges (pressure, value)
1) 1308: 6.6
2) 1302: 6.58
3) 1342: 6.36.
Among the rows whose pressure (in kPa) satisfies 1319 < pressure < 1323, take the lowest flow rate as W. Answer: 6.64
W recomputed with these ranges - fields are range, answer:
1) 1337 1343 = 6.25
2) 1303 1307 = 6.67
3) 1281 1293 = 6.26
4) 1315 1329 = 6.46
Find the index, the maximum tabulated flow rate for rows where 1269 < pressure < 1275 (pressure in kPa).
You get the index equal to 7.36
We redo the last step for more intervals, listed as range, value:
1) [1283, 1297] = 6.57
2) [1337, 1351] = 6.43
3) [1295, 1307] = 6.85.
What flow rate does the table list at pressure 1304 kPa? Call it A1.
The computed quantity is 6.67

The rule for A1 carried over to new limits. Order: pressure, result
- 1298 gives 6.62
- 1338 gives 6.25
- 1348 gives 6.42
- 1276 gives 6.53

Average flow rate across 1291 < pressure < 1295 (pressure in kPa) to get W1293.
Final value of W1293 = 6.44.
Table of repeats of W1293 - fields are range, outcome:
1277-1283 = 6.3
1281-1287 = 6.34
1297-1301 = 6.64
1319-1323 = 6.65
